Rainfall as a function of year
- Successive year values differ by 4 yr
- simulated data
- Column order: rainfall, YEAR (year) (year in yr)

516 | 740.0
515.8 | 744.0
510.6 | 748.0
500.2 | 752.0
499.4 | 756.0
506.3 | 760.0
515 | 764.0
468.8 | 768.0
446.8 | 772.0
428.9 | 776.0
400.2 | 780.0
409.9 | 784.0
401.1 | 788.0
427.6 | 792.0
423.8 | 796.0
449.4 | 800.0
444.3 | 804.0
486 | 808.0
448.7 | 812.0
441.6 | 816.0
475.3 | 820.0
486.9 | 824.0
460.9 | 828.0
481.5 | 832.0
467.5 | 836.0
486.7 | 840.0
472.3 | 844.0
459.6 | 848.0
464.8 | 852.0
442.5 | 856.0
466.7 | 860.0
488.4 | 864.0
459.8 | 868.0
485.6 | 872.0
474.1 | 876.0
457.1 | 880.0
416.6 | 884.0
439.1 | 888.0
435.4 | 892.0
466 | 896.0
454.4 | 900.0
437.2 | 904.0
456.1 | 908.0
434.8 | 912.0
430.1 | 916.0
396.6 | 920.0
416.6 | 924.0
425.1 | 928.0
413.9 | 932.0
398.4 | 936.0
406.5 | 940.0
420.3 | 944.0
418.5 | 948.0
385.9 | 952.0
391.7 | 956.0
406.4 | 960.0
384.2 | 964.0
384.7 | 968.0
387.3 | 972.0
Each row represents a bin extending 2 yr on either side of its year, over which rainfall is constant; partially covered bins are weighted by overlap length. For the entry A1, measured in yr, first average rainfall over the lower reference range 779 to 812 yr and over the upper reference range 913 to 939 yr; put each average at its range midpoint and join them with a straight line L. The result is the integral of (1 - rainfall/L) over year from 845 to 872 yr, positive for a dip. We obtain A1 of -2.7 yr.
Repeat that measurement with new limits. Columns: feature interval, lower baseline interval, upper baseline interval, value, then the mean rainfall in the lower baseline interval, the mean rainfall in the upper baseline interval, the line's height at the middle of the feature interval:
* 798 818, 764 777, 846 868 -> 0.3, 460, 464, 462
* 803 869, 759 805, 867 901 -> -2.7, 442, 454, 448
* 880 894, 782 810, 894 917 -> 0.3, 435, 447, 445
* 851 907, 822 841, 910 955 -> -1.2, 476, 413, 446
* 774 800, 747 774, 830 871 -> 3.6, 492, 469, 485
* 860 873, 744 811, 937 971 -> -1.4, 459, 399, 429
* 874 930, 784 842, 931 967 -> -2.4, 454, 402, 420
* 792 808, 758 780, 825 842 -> 0.9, 467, 475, 471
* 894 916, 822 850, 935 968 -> -0.9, 474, 401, 430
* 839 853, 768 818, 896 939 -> -1.2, 435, 428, 432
